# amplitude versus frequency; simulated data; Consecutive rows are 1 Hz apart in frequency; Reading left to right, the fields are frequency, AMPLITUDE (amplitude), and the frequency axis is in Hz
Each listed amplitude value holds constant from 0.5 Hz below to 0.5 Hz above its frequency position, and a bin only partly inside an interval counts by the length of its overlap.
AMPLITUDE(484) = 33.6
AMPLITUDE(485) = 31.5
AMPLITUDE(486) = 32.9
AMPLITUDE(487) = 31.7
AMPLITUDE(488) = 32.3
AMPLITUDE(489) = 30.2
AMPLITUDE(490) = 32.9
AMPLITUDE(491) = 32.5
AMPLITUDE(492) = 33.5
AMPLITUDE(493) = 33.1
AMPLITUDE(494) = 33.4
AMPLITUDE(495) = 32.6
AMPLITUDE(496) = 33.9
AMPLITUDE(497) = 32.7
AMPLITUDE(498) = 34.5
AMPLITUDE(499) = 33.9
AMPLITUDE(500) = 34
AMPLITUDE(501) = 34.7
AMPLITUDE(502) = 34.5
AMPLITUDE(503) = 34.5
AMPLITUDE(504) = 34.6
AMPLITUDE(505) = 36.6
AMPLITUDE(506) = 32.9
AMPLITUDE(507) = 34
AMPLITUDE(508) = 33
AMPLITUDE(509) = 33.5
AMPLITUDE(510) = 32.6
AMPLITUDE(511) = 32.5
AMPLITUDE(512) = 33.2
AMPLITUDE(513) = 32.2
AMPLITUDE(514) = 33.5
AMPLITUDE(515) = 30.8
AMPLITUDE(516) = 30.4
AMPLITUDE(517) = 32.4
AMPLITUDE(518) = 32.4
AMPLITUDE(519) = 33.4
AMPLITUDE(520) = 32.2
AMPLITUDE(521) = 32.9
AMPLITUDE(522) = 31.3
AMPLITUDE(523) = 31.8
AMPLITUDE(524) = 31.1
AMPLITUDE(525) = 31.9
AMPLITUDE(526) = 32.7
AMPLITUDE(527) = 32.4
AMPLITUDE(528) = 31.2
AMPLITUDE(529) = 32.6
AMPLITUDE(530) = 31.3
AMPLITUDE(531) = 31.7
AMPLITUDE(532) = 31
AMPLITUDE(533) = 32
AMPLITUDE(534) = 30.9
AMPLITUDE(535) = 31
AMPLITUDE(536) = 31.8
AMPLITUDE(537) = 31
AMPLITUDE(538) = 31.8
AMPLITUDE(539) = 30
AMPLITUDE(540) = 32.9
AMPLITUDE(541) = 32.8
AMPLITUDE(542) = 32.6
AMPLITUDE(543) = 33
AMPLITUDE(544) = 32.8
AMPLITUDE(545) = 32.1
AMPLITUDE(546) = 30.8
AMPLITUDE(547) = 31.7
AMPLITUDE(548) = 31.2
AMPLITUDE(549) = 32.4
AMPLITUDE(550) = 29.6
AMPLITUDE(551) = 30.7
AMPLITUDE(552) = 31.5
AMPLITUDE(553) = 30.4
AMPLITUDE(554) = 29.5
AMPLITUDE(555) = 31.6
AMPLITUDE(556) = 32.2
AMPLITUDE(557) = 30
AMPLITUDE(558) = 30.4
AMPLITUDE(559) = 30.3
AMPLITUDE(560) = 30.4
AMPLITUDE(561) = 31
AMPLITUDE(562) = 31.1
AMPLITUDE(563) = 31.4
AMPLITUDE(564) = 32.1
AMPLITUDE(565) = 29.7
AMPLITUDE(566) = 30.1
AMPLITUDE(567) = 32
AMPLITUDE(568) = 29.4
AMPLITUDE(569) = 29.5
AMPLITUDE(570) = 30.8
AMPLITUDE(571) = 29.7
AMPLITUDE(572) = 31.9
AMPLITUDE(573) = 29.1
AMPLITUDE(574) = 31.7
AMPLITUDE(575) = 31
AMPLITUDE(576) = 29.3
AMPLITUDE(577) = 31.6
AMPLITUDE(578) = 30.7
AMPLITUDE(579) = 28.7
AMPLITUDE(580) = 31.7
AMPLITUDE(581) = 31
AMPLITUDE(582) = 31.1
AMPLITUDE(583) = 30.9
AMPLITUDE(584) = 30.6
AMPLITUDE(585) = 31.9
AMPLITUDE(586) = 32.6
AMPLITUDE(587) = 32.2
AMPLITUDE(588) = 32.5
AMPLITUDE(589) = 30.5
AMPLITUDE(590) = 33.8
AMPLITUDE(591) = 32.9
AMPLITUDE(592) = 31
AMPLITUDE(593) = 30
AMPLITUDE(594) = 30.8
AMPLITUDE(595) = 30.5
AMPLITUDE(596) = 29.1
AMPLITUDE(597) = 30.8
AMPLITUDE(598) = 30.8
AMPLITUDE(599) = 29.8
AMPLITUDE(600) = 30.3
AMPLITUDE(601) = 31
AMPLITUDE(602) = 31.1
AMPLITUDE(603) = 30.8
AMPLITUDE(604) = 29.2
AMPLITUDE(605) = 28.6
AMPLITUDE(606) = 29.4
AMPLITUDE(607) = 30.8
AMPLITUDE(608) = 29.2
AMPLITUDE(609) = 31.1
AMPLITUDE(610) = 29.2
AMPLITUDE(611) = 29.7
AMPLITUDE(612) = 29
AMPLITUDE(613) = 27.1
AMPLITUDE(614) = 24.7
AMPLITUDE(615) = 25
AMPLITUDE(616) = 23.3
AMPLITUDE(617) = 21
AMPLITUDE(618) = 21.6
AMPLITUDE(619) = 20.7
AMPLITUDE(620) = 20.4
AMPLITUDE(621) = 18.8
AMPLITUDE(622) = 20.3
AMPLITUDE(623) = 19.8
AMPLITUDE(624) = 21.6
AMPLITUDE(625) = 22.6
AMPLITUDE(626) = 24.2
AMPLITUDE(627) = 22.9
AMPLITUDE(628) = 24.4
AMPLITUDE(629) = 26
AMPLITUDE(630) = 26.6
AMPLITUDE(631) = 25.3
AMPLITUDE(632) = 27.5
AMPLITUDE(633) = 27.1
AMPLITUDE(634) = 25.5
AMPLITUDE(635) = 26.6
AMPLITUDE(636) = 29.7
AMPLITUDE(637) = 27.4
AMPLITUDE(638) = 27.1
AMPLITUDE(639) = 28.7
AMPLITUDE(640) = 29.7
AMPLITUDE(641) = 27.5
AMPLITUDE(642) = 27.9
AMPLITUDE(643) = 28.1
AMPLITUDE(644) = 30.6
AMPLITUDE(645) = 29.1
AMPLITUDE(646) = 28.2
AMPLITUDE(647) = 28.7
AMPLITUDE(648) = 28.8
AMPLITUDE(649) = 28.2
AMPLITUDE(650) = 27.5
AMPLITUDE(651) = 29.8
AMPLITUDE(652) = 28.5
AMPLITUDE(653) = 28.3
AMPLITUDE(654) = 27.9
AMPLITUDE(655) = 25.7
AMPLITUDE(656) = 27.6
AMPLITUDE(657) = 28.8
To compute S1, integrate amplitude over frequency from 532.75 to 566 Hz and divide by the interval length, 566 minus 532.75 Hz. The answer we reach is 31.3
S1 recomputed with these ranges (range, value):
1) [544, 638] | 28.9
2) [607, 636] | 24.9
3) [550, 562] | 30.7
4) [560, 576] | 30.6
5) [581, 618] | 29.7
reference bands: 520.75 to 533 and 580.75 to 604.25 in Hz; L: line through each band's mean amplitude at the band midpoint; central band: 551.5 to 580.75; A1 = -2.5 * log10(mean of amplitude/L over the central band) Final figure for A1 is 0.025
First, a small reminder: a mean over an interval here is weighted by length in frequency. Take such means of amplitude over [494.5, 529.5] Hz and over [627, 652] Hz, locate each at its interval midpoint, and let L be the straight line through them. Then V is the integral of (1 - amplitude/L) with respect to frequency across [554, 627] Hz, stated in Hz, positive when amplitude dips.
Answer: 1.8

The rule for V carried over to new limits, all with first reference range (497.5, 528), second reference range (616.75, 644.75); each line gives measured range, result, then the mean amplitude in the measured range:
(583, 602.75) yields -2.54 Hz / 31.2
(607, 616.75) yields -0.46 Hz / 27.6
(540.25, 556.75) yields -0.52 Hz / 31.6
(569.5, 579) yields -0.56 Hz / 30.5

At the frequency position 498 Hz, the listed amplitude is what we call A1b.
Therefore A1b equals 34.5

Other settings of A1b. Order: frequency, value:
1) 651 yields 29.8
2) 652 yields 28.5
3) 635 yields 26.6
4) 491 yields 32.5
